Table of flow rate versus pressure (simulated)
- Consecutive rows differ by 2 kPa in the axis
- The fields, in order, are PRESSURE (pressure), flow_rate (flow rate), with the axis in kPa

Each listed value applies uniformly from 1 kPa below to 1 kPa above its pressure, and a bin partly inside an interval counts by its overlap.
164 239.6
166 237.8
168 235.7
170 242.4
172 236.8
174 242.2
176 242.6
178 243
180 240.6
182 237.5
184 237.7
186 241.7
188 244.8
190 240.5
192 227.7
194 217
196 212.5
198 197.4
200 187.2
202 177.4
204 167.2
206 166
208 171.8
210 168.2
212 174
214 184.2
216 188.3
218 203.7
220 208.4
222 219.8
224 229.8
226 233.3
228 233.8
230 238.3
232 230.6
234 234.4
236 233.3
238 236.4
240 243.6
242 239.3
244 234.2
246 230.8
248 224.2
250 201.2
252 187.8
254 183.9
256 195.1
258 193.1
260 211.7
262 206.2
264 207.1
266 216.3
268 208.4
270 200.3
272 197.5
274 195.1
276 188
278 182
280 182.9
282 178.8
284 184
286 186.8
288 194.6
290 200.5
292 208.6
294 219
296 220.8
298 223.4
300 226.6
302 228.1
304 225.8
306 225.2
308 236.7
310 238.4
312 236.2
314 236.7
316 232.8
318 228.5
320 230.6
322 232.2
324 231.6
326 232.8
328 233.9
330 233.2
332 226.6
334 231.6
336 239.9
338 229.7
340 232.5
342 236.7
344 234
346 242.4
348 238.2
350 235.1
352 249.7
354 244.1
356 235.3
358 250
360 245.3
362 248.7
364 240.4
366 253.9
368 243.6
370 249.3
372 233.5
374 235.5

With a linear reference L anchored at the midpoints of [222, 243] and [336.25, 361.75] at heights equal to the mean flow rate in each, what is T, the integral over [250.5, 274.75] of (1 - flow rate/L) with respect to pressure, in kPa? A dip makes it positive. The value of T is 3.7 kPa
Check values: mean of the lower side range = 235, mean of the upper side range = 240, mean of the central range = 200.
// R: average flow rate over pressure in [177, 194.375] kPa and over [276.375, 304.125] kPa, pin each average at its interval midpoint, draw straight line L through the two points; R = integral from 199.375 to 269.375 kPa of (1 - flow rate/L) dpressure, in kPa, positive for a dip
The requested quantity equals 4.2 kPa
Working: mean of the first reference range 237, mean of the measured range 208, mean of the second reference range 203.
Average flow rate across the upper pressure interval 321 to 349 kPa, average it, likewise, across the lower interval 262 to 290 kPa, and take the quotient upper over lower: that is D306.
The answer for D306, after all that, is 1.20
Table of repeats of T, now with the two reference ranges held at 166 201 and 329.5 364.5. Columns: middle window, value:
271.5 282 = 2.13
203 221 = 3.96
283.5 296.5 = 1.87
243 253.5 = 0.90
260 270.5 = 1.18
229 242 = -0.16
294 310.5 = 0.65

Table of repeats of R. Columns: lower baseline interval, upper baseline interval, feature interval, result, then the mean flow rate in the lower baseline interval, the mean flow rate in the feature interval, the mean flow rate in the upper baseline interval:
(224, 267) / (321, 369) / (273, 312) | 3.49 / 220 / 208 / 238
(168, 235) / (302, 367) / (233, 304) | 5.41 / 216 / 209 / 236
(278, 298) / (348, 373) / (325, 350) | -0.56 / 198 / 234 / 244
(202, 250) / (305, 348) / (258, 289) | 3.64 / 212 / 196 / 234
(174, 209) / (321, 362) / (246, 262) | 1.61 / 216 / 202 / 237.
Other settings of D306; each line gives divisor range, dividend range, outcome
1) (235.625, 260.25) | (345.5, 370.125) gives 1.13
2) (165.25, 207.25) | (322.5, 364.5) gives 1.07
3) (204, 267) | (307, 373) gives 1.13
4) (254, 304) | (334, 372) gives 1.19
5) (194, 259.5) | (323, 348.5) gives 1.13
